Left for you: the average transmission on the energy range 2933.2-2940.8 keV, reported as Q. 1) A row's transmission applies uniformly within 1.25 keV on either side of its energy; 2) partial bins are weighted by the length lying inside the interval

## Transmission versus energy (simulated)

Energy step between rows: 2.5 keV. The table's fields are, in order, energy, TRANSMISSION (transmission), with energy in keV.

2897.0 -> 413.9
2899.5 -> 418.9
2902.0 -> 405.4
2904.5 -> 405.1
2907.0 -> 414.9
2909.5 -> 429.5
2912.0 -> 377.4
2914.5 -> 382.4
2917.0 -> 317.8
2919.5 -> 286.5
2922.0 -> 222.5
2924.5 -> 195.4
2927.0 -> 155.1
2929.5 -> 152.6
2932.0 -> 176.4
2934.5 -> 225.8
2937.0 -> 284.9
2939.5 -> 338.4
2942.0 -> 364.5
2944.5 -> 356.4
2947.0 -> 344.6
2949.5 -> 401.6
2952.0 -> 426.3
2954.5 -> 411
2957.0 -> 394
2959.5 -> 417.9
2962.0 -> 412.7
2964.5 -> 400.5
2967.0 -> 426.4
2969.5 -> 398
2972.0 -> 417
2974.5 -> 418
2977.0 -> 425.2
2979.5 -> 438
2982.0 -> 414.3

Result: 283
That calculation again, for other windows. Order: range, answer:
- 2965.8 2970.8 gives 412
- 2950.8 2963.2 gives 412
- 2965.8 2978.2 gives 417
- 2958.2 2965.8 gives 410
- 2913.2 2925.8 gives 281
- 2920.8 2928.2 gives 191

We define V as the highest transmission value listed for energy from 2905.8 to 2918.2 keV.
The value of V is 429.5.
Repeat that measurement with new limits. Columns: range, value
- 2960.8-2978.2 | 426.4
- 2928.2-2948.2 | 364.5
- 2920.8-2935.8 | 225.8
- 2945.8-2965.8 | 426.3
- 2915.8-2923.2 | 317.8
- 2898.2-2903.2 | 418.9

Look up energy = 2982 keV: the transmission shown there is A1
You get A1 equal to 414.3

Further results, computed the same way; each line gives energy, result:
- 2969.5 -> 398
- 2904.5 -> 405.1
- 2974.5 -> 418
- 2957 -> 394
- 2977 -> 425.2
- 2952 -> 426.3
